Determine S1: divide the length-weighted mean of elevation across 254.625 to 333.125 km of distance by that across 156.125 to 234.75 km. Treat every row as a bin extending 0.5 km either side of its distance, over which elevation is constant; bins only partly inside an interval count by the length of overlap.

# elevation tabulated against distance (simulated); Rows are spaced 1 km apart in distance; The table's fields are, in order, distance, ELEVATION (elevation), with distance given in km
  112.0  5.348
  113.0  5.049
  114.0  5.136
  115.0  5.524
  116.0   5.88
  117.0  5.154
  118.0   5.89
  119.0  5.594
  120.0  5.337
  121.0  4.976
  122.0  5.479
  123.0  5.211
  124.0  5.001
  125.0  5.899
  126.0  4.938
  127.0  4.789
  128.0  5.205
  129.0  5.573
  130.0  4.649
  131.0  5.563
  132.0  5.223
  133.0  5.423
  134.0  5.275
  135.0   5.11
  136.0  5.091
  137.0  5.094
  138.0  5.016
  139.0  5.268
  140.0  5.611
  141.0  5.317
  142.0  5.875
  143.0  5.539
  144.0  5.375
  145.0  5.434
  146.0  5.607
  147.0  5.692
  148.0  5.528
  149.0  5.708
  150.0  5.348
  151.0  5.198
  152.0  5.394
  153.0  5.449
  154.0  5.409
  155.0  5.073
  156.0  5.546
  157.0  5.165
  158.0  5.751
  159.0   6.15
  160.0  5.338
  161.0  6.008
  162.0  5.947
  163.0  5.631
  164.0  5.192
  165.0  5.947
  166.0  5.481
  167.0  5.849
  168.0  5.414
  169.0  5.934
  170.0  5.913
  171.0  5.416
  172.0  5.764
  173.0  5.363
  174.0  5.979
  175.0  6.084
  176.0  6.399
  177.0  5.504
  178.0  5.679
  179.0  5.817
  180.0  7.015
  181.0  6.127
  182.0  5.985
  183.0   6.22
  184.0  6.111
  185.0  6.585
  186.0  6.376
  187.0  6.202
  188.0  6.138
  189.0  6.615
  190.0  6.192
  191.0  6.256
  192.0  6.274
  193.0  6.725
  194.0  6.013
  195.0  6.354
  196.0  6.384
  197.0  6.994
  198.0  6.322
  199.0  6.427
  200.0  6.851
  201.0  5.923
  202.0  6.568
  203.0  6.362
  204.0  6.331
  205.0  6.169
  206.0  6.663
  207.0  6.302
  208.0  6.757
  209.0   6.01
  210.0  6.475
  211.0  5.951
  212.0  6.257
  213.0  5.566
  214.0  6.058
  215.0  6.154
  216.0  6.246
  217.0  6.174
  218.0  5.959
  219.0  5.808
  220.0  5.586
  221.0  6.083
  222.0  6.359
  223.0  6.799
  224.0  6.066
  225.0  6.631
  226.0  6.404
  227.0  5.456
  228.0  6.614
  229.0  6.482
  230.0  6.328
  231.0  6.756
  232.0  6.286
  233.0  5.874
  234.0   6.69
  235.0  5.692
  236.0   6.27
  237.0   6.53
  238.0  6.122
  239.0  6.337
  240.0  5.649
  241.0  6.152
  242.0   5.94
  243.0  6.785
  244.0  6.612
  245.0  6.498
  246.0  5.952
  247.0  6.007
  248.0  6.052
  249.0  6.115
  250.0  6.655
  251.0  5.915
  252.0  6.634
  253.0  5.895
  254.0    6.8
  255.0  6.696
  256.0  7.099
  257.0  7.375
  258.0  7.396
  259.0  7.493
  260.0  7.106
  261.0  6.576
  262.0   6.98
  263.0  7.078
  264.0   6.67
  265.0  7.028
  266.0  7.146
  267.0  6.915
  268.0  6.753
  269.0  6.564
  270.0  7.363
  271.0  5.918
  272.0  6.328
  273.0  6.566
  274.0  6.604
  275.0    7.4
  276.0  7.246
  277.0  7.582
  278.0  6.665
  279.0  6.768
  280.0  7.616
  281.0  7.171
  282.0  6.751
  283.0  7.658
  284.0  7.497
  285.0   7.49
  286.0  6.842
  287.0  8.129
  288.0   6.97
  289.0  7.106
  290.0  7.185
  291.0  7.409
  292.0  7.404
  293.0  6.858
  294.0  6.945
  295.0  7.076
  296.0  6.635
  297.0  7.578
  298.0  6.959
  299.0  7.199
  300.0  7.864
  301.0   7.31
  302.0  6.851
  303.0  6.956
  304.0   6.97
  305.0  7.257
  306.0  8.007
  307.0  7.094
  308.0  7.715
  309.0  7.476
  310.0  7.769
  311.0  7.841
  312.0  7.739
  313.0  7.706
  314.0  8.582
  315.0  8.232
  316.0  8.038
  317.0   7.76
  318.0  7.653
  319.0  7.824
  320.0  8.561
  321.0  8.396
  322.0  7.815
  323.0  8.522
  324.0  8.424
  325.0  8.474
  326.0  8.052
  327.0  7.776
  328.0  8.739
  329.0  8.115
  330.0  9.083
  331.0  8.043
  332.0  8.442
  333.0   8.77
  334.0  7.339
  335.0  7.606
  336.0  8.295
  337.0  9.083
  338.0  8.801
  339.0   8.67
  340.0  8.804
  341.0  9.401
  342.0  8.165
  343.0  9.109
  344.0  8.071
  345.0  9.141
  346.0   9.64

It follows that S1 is 1.2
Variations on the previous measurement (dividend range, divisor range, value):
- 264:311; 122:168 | 1.32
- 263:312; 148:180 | 1.26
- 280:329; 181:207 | 1.19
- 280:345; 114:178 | 1.43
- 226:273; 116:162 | 1.21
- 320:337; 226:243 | 1.33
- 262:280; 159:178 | 1.20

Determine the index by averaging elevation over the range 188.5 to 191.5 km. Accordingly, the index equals 6.35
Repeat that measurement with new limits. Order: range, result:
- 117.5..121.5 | 5.45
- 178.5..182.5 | 6.24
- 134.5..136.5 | 5.1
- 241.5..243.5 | 6.36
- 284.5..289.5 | 7.31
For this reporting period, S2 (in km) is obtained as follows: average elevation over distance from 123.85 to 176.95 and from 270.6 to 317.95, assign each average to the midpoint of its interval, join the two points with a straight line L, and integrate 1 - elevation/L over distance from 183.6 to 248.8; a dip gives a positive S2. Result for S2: 0.4 km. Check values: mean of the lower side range 5.49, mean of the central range 6.27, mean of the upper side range 7.3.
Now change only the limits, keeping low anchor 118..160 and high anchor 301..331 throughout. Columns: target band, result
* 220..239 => 1.1 km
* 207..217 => 0.4 km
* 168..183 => -0.1 km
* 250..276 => 1.2 km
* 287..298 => 0.6 km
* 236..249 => 1.2 km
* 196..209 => -0.4 km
